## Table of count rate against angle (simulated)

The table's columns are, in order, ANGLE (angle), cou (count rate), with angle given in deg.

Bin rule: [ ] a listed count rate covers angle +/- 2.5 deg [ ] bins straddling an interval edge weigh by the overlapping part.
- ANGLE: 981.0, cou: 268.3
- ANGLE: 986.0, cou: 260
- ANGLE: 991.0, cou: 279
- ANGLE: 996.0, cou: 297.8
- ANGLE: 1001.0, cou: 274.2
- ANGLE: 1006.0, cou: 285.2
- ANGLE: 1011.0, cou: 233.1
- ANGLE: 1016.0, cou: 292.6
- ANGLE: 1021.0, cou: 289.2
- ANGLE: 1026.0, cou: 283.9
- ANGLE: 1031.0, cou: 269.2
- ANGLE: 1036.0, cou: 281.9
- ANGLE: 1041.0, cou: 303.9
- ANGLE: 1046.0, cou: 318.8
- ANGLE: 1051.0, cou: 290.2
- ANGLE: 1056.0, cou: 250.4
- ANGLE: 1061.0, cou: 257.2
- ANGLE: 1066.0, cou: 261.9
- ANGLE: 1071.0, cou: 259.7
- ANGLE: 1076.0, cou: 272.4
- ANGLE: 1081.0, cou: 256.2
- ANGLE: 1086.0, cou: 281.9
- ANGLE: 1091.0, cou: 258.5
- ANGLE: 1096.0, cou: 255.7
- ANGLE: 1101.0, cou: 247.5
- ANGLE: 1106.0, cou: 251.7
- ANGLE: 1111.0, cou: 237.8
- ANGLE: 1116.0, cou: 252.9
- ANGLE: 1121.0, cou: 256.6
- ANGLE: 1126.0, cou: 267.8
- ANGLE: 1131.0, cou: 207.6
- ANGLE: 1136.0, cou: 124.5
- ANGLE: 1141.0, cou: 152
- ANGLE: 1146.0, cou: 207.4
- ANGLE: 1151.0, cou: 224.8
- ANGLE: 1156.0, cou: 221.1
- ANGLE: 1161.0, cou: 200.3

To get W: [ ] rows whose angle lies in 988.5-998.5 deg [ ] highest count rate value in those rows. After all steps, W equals 297.8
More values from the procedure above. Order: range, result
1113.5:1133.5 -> 267.8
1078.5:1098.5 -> 281.9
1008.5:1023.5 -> 292.6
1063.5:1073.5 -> 261.9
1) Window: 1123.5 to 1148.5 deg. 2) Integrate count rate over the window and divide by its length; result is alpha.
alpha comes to 192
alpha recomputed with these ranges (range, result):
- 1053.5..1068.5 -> 256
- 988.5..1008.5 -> 284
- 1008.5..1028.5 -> 275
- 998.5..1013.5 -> 264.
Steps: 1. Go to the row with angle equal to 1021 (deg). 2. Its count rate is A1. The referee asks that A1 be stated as 289.2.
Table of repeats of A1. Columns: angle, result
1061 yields 257.2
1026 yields 283.9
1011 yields 233.1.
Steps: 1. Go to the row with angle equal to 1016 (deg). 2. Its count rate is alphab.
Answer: 292.6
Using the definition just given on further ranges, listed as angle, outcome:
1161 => 200.3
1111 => 237.8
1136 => 124.5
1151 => 224.8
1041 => 303.9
